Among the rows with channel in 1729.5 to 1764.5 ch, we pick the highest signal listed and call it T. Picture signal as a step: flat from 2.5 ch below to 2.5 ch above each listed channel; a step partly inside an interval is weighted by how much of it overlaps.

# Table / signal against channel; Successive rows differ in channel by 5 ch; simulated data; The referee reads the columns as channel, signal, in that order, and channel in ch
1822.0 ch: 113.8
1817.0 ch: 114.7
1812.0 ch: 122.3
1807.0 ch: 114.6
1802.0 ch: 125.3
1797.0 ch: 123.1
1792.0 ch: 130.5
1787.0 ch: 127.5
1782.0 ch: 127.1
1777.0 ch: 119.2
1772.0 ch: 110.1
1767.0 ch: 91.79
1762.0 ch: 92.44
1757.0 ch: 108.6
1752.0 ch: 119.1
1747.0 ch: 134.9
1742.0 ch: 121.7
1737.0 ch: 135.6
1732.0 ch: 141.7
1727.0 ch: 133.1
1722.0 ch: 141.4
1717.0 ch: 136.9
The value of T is 141.7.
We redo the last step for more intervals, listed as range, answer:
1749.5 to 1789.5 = 127.5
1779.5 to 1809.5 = 130.5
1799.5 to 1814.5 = 125.3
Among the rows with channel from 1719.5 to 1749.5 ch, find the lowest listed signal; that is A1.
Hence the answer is 121.7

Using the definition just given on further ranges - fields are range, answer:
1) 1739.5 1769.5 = 91.79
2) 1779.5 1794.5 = 127.1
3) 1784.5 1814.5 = 114.6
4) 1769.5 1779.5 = 110.1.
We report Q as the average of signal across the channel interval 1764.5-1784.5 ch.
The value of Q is 112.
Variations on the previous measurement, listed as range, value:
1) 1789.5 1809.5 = 123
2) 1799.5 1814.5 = 121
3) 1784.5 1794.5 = 129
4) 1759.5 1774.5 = 98.1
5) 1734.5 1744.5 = 129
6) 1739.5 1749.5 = 128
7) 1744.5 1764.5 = 114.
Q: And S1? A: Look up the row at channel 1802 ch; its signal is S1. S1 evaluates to 125.3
